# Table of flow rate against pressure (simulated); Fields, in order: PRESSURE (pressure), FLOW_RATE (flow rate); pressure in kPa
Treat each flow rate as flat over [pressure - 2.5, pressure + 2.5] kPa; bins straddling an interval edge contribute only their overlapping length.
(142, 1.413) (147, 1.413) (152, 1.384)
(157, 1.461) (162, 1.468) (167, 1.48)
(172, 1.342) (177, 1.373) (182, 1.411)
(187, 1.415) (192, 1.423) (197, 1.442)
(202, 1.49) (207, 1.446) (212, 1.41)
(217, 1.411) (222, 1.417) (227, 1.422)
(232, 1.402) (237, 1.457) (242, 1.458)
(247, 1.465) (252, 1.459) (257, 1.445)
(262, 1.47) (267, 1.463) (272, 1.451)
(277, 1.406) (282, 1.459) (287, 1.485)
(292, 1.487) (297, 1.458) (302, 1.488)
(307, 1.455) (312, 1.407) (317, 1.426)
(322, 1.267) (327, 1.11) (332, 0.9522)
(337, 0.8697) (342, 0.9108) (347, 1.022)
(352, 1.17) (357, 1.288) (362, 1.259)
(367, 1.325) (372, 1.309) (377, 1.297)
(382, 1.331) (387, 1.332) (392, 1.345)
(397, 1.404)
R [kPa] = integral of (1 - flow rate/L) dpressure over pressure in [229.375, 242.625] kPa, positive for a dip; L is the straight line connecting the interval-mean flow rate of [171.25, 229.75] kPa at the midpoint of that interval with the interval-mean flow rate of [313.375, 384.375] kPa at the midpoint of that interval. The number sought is -0.7 kPa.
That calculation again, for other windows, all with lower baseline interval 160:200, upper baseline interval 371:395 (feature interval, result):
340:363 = 3.7 kPa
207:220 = -0.1 kPa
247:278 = -1.6 kPa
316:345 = 6.0 kPa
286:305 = -1.6 kPa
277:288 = -0.7 kPa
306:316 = -0.5 kPa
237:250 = -0.7 kPa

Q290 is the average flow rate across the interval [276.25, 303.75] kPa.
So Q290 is 1.47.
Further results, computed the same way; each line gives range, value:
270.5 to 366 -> 1.28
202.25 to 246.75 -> 1.43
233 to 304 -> 1.46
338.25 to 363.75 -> 1.11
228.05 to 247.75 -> 1.44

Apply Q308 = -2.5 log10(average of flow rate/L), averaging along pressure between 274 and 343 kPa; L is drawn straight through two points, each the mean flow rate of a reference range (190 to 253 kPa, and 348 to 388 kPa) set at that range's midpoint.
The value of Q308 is 0.030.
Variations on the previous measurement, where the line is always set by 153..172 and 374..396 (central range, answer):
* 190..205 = -0.018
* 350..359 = 0.099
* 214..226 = 0.001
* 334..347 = 0.422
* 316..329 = 0.090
